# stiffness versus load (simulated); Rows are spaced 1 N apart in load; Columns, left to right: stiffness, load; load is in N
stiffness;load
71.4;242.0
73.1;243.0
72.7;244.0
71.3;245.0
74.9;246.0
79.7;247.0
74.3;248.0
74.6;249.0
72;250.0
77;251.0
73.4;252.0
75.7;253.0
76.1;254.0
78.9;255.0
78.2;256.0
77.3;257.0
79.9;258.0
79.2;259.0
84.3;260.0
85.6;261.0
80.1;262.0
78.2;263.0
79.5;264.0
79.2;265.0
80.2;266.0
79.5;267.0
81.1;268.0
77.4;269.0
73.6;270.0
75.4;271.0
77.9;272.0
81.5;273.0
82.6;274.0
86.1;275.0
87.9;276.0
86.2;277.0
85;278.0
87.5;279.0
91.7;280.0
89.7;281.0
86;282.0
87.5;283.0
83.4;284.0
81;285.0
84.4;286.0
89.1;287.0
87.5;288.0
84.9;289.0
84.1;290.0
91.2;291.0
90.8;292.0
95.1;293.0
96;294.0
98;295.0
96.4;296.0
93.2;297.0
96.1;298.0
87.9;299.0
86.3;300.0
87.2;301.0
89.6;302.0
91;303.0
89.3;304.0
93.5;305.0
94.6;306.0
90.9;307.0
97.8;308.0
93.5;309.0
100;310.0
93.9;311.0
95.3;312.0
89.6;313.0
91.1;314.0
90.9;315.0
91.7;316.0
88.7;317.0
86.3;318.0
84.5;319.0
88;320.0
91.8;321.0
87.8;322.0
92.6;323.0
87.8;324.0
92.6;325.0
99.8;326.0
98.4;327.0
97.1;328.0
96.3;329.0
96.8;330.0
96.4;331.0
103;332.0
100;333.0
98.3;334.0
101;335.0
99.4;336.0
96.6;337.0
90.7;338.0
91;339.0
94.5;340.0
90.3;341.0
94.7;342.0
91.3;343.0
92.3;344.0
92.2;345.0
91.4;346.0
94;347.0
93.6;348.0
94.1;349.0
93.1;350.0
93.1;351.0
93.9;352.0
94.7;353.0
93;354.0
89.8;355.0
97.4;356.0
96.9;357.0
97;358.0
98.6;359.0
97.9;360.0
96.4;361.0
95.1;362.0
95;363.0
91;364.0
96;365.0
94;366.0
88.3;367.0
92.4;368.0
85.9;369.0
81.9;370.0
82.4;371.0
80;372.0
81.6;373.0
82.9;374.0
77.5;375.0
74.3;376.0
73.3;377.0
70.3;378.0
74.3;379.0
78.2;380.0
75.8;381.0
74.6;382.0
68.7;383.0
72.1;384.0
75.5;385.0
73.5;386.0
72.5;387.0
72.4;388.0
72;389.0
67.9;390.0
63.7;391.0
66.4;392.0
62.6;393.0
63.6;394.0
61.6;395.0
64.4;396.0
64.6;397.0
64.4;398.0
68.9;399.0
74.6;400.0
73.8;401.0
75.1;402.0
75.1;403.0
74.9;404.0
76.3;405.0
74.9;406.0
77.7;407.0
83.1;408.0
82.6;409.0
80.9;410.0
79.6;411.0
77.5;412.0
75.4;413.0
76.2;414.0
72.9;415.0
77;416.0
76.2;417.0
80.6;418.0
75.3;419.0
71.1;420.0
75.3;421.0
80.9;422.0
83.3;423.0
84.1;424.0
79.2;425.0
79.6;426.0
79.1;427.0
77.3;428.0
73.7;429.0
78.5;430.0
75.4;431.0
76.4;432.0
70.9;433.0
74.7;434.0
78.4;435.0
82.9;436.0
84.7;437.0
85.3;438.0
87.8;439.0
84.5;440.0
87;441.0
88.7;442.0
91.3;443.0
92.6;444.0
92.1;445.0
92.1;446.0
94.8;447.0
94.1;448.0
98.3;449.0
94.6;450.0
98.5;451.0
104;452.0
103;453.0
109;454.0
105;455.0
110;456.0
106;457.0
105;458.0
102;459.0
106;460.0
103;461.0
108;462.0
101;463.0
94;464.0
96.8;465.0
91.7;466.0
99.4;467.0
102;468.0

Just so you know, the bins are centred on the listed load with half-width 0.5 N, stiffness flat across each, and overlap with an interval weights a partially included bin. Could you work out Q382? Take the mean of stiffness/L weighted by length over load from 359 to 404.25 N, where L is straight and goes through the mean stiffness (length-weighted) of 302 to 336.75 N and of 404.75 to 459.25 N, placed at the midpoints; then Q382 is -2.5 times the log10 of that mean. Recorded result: 0.16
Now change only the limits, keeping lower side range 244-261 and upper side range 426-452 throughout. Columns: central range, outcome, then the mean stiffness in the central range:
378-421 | 0.15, 73.1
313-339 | -0.17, 93.8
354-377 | -0.09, 89.4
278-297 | -0.14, 89.1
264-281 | -0.06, 82.2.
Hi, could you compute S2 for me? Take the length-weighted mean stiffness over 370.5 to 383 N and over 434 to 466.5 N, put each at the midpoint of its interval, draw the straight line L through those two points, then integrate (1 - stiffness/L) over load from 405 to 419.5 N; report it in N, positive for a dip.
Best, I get 1.36 N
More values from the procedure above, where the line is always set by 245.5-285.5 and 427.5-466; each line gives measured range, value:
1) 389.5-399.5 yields 2.7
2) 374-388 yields 2.2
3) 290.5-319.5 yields -3.2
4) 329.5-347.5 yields -2.1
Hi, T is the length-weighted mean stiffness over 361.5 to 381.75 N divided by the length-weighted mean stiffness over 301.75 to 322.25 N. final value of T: 0.9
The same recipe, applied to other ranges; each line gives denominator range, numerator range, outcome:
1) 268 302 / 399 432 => 0.89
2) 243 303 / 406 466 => 1.05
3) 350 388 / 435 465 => 1.13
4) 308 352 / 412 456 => 0.91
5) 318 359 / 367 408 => 0.78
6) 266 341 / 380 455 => 0.88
